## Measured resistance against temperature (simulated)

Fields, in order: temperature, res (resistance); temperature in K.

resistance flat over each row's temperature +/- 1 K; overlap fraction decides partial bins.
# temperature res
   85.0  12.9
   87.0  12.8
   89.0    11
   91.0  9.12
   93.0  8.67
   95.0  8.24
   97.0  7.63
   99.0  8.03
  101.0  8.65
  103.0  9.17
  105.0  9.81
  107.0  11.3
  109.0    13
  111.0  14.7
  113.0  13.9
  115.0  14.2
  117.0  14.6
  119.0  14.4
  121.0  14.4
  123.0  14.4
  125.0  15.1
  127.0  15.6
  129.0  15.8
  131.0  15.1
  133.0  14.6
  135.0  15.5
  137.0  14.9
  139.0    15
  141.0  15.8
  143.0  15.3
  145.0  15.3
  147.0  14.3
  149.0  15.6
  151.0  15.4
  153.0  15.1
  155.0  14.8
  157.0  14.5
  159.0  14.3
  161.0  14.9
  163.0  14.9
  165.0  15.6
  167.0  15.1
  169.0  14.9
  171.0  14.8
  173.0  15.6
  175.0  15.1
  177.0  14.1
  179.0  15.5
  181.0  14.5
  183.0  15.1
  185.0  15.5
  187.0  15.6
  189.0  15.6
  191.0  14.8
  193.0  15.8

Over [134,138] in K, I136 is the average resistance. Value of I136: 15.2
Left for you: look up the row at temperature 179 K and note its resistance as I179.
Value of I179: 15.5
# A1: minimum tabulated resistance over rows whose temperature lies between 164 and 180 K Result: 14.1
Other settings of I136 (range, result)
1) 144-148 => 14.8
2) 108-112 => 13.8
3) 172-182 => 15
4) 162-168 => 15.2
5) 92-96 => 8.46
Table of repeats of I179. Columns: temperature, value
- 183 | 15.1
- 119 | 14.4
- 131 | 15.1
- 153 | 15.1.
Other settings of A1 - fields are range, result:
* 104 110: 9.81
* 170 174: 14.8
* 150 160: 14.3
